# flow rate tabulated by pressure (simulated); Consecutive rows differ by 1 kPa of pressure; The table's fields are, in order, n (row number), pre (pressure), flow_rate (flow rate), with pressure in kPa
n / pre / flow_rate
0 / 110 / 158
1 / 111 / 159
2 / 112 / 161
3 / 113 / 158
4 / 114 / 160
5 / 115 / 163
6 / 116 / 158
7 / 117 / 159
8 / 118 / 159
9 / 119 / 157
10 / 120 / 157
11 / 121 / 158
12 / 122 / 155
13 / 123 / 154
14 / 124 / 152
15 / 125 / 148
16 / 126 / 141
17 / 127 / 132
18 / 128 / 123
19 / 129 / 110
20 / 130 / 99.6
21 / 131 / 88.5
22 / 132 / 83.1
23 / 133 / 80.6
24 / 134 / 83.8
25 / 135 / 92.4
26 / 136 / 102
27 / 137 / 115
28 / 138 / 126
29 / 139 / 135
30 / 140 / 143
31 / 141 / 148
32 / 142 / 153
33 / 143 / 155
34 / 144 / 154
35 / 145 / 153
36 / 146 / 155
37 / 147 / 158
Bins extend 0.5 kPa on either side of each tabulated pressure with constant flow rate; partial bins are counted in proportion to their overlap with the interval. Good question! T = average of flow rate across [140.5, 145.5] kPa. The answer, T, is 153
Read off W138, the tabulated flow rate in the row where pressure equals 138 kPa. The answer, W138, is 126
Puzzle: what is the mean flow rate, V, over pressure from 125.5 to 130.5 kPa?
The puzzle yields 121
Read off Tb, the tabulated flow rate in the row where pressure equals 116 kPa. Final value 158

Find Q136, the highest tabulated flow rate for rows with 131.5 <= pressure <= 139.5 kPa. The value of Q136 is 135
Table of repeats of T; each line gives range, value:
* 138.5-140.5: 139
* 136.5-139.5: 125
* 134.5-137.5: 103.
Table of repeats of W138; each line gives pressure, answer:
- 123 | 154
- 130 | 99.6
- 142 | 153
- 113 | 158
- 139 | 135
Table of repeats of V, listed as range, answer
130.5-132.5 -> 85.8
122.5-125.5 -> 151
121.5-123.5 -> 154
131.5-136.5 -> 88.4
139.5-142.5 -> 148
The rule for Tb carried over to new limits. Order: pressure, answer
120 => 157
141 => 148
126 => 141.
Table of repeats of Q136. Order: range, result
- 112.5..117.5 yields 163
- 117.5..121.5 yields 159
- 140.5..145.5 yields 155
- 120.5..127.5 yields 158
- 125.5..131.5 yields 141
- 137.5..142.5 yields 153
